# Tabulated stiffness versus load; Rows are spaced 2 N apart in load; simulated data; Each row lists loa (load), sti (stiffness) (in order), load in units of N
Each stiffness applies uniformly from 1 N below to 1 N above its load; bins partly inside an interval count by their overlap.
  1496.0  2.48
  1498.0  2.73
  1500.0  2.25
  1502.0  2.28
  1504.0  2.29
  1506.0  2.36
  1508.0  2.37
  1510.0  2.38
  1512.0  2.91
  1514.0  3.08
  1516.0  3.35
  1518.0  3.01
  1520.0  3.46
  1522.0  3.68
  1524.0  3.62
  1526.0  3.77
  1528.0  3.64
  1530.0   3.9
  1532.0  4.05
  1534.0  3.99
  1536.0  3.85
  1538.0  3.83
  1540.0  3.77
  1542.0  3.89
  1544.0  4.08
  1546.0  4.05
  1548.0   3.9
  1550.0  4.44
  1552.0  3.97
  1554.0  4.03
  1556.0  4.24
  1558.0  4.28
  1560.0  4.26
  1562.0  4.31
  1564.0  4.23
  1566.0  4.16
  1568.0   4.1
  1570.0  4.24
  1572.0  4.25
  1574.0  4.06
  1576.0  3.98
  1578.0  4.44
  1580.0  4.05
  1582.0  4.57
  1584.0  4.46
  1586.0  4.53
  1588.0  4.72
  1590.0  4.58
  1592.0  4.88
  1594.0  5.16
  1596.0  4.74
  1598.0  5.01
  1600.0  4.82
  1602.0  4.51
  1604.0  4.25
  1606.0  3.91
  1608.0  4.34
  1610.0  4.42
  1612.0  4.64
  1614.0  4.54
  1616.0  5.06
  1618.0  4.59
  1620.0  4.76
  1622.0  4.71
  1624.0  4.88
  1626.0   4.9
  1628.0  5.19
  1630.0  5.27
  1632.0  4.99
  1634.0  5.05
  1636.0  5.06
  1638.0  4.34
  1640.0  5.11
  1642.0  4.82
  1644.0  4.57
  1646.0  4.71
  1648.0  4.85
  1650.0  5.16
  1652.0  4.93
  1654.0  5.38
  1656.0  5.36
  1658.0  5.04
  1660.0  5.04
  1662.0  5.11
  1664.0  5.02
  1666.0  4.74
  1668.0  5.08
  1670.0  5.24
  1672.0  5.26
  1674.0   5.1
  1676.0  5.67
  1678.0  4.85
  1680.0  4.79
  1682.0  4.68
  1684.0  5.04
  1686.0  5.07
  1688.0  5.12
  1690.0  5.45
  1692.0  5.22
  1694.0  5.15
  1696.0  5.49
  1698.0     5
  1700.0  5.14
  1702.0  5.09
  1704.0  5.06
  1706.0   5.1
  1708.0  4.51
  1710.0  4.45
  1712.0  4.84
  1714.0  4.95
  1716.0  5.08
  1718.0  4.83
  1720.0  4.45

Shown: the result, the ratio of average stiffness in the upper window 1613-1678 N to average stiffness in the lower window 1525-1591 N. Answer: 1.20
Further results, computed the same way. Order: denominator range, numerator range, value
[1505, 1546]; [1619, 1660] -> 1.43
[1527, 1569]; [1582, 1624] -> 1.15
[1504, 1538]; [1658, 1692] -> 1.53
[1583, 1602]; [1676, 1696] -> 1.07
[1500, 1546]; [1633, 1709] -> 1.51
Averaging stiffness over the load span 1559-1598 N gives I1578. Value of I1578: 4.42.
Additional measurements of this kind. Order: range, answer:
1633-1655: 4.91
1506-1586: 3.85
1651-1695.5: 5.11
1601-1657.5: 4.8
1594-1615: 4.55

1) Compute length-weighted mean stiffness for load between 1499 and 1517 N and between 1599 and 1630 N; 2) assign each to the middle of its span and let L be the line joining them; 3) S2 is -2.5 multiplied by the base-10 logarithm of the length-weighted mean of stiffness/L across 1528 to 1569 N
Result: -0.20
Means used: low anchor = 2.59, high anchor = 4.66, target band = 4.06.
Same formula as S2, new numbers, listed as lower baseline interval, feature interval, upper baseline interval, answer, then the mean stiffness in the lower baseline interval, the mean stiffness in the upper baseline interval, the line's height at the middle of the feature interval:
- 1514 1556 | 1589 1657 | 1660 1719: -0.07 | 3.81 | 5.04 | 4.51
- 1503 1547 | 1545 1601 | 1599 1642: -0.07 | 3.42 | 4.73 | 4.08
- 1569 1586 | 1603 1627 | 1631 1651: 0.01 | 4.27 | 4.87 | 4.62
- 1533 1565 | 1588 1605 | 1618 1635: -0.03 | 4.07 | 4.95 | 4.61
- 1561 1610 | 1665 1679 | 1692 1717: -0.06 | 4.43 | 5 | 4.84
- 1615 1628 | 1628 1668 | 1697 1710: -0.02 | 4.85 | 4.94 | 4.88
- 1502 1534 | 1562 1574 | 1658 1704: -0.11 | 3.19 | 5.1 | 3.78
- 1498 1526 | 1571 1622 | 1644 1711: -0.14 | 2.88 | 5.05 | 3.99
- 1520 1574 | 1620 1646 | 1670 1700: -0.04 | 4.01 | 5.14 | 4.71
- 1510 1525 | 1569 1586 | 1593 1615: -0.03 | 3.24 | 4.58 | 4.17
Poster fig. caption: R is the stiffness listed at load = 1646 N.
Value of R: 4.71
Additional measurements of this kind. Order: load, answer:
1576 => 3.98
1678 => 4.85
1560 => 4.26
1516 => 3.35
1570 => 4.24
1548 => 3.9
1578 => 4.44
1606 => 3.91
